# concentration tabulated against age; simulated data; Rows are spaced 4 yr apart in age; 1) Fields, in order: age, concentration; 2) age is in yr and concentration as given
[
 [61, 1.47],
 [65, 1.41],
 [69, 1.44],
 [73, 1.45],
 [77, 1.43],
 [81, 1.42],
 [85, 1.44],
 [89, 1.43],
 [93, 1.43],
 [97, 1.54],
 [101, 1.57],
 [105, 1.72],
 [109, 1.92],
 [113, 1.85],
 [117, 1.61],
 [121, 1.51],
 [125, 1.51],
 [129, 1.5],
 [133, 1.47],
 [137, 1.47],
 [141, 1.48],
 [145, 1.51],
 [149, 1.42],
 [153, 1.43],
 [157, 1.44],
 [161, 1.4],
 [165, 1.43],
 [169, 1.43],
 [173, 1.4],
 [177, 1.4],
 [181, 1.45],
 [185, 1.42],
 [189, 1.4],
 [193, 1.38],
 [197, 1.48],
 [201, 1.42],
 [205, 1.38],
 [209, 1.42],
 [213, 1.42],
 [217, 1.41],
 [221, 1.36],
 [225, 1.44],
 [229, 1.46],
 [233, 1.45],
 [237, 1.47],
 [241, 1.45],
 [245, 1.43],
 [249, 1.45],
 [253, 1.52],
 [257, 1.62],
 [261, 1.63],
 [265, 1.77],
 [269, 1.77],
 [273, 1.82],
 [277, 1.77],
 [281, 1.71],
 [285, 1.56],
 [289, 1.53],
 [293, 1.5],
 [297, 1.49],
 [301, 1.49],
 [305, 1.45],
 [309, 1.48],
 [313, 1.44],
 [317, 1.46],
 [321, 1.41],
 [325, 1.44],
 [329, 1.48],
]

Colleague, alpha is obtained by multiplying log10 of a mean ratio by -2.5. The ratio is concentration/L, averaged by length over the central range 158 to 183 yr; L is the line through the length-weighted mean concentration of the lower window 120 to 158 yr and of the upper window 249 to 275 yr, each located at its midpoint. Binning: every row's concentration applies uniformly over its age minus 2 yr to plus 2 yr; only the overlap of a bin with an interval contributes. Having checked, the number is 0.08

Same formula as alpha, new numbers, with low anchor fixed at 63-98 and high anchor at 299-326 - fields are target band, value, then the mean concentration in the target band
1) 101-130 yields -0.15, 1.66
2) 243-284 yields -0.14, 1.65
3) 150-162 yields 0.01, 1.42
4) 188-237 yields 0.02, 1.42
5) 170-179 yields 0.03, 1.4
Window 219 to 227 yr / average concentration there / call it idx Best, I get 1.4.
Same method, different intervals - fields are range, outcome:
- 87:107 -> 1.54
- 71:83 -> 1.43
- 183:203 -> 1.42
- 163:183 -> 1.42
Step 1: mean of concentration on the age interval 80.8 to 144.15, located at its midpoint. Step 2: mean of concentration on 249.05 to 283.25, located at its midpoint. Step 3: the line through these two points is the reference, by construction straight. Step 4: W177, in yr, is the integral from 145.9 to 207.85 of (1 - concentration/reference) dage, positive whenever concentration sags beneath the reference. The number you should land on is 7.3 yr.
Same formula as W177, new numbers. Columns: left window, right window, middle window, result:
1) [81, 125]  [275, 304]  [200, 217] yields 1.84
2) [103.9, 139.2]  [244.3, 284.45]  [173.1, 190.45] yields 2.28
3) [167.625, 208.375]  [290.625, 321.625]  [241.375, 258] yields -0.57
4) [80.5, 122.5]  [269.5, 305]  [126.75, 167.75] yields 3.62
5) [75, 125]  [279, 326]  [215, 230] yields 1.10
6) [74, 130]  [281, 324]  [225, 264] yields 0.24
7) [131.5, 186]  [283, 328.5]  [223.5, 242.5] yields 0.05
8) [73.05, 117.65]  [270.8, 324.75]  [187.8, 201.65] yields 1.22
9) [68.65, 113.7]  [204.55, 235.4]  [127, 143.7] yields 0.26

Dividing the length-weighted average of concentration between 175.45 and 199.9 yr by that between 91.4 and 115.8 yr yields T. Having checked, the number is 0.85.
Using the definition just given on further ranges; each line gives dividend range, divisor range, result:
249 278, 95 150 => 1.06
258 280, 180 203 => 1.22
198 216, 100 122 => 0.83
